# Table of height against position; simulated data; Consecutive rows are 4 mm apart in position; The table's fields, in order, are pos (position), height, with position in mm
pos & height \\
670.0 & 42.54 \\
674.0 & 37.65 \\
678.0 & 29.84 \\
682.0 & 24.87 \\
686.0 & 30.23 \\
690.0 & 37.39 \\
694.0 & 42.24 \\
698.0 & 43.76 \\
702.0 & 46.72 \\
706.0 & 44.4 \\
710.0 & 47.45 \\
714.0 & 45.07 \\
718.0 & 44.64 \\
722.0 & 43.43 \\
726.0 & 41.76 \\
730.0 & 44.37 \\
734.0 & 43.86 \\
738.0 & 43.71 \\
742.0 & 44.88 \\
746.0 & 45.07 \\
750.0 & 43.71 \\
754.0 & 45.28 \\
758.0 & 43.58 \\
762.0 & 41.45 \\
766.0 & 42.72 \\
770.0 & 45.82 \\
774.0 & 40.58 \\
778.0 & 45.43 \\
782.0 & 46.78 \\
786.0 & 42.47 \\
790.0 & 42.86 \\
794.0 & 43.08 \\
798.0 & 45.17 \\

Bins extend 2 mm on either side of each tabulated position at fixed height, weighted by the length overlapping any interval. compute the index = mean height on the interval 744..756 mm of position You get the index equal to 44.7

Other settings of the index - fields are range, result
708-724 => 45.1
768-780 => 43.9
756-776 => 42.8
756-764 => 42.5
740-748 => 45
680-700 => 35.7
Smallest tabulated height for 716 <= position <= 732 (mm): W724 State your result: 41.76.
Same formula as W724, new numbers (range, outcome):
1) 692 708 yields 42.24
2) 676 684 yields 24.87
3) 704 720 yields 44.4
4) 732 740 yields 43.71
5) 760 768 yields 41.45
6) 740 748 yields 44.88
